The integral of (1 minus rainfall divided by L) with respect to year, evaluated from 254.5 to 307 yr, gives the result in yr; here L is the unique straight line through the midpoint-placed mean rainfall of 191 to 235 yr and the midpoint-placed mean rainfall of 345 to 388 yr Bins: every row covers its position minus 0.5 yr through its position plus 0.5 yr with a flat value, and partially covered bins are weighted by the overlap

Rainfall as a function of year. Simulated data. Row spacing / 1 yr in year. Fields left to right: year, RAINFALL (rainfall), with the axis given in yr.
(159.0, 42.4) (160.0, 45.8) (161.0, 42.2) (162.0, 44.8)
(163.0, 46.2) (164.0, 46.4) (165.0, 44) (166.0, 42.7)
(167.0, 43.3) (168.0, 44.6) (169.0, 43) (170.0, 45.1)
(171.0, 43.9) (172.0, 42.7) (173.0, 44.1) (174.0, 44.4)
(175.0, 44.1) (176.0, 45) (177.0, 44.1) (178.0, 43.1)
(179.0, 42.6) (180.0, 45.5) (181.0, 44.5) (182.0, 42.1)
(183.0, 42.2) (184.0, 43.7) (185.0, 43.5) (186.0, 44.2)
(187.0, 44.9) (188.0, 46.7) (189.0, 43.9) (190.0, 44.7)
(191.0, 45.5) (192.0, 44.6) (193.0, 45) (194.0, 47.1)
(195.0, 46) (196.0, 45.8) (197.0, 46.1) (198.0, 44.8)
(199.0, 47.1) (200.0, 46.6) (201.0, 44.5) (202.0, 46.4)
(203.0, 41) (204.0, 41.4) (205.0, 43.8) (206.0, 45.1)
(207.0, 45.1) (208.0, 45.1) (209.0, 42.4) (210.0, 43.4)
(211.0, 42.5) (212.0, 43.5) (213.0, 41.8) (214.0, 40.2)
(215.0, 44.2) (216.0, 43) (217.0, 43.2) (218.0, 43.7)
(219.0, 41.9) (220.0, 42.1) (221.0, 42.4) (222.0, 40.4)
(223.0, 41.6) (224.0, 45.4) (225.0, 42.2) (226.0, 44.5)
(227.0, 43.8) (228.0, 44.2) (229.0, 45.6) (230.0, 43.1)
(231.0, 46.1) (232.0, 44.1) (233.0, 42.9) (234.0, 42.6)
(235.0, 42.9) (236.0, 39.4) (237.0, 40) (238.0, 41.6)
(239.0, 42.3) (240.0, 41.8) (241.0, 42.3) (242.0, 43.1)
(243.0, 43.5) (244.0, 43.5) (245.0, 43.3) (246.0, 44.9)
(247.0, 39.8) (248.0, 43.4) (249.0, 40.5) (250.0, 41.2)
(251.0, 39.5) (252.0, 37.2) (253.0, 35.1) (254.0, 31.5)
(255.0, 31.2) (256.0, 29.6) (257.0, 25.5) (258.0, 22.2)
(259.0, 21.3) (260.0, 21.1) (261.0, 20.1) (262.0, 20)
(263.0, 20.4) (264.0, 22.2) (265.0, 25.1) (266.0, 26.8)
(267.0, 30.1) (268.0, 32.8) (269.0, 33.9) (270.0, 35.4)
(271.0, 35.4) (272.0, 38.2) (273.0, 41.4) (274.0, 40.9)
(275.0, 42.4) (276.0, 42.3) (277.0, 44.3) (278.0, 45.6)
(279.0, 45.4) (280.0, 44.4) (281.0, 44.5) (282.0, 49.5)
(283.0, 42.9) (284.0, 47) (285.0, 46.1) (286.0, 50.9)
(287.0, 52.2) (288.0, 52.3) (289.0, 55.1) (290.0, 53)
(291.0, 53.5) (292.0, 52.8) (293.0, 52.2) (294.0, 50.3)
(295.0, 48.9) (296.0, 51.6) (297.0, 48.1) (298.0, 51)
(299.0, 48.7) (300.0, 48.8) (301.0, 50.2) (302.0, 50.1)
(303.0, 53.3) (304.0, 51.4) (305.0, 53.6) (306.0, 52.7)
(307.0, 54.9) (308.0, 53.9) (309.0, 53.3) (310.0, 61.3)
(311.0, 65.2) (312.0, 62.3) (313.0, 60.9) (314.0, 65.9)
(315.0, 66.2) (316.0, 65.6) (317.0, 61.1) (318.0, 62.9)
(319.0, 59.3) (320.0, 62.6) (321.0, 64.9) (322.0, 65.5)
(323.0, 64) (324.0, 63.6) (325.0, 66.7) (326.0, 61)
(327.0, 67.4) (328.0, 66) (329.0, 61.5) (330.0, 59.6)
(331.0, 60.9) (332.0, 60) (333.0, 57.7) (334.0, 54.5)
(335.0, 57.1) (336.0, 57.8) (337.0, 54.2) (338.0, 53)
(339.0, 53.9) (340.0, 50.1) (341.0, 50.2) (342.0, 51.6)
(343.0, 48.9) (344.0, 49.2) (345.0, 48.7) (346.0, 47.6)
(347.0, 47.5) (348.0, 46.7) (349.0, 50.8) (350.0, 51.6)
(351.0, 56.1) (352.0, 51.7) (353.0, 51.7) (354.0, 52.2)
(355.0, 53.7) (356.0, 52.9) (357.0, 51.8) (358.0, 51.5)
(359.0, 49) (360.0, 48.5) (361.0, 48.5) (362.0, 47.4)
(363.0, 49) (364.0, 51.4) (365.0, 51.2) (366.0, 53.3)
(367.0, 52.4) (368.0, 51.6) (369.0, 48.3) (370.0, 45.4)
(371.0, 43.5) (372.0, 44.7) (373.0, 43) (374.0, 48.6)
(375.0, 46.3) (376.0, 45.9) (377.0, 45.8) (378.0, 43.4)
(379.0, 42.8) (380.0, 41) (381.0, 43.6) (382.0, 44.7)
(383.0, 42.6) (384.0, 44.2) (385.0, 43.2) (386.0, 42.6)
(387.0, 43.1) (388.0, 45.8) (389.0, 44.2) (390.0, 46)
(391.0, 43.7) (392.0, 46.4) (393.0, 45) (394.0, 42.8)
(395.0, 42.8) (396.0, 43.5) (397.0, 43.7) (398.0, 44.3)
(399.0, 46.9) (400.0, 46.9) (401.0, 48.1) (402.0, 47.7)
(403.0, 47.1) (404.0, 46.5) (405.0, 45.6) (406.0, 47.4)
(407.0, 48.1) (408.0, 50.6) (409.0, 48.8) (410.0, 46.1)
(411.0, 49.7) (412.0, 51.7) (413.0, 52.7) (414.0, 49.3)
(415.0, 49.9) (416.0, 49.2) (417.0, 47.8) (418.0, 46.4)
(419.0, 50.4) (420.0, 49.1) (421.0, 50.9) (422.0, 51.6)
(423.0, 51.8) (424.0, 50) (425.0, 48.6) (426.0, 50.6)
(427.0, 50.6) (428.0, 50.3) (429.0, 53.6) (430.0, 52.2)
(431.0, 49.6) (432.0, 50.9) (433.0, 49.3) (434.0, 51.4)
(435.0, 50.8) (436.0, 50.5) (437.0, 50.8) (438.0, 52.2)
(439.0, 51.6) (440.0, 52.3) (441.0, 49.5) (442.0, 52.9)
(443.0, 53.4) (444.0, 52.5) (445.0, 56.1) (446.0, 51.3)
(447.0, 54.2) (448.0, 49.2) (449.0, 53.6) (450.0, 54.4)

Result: 4.9 yr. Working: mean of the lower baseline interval 43.9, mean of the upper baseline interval 47.9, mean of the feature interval 41.5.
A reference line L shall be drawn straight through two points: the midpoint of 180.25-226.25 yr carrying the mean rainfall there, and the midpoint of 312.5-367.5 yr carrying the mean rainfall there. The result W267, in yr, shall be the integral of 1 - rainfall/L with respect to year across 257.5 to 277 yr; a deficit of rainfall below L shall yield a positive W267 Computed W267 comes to 7.52 yr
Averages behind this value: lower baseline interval 43.9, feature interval 30.5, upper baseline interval 55.8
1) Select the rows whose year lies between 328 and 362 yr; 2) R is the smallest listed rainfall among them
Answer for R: 46.7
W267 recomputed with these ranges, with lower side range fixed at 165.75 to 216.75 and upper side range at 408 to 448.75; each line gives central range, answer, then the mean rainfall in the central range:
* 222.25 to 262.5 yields 6.32 yr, 38.4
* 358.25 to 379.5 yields 0.62 yr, 47.7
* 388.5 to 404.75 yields 1.47 yr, 45.4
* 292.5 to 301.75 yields -0.57 yr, 50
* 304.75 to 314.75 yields -2.37 yr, 58.7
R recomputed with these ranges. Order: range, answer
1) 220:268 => 20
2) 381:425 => 42.6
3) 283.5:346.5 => 46.1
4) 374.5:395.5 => 41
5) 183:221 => 40.2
